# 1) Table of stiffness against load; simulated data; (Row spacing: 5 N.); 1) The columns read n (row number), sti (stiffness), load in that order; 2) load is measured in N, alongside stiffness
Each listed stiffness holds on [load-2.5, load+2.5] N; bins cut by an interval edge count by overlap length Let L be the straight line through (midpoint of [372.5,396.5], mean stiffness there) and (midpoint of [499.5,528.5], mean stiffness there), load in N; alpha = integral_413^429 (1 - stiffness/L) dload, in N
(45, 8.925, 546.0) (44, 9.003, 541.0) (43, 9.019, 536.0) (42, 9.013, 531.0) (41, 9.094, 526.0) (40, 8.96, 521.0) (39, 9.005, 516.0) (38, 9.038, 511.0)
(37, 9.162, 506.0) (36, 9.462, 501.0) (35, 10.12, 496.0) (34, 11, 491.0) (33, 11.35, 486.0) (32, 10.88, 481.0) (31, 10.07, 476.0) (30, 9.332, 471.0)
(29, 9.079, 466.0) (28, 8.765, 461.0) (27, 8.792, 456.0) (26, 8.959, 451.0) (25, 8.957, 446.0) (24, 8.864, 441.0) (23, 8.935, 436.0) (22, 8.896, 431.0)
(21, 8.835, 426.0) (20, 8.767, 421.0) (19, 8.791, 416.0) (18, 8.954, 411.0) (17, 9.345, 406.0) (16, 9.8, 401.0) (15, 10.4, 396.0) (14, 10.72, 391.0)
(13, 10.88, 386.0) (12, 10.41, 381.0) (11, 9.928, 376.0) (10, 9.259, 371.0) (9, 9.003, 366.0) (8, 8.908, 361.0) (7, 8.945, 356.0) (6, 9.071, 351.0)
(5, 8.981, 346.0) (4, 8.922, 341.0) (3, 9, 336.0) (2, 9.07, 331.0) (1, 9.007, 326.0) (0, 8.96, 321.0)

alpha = 2.0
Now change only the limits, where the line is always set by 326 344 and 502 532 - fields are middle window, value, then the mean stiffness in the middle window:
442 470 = 0.4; 8.93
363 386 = -1.9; 9.77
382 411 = -3.6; 10.1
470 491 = -3.5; 10.6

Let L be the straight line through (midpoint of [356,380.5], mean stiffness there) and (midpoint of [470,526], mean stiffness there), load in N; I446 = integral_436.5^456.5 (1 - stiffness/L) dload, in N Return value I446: 1.5 N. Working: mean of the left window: 9.33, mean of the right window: 9.83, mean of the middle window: 8.91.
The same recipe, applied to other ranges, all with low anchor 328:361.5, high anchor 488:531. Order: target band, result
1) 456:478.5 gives 0.2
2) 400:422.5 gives 0.2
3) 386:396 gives -1.7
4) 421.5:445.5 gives 1.0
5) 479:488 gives -1.6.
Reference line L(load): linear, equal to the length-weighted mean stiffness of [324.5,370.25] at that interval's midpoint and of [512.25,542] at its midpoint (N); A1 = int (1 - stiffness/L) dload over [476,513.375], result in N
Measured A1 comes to -4.7 N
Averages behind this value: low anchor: 9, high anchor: 9.02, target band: 10.1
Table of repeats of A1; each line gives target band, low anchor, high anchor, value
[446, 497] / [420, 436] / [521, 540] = -4.87 N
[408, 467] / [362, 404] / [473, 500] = 8.18 N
